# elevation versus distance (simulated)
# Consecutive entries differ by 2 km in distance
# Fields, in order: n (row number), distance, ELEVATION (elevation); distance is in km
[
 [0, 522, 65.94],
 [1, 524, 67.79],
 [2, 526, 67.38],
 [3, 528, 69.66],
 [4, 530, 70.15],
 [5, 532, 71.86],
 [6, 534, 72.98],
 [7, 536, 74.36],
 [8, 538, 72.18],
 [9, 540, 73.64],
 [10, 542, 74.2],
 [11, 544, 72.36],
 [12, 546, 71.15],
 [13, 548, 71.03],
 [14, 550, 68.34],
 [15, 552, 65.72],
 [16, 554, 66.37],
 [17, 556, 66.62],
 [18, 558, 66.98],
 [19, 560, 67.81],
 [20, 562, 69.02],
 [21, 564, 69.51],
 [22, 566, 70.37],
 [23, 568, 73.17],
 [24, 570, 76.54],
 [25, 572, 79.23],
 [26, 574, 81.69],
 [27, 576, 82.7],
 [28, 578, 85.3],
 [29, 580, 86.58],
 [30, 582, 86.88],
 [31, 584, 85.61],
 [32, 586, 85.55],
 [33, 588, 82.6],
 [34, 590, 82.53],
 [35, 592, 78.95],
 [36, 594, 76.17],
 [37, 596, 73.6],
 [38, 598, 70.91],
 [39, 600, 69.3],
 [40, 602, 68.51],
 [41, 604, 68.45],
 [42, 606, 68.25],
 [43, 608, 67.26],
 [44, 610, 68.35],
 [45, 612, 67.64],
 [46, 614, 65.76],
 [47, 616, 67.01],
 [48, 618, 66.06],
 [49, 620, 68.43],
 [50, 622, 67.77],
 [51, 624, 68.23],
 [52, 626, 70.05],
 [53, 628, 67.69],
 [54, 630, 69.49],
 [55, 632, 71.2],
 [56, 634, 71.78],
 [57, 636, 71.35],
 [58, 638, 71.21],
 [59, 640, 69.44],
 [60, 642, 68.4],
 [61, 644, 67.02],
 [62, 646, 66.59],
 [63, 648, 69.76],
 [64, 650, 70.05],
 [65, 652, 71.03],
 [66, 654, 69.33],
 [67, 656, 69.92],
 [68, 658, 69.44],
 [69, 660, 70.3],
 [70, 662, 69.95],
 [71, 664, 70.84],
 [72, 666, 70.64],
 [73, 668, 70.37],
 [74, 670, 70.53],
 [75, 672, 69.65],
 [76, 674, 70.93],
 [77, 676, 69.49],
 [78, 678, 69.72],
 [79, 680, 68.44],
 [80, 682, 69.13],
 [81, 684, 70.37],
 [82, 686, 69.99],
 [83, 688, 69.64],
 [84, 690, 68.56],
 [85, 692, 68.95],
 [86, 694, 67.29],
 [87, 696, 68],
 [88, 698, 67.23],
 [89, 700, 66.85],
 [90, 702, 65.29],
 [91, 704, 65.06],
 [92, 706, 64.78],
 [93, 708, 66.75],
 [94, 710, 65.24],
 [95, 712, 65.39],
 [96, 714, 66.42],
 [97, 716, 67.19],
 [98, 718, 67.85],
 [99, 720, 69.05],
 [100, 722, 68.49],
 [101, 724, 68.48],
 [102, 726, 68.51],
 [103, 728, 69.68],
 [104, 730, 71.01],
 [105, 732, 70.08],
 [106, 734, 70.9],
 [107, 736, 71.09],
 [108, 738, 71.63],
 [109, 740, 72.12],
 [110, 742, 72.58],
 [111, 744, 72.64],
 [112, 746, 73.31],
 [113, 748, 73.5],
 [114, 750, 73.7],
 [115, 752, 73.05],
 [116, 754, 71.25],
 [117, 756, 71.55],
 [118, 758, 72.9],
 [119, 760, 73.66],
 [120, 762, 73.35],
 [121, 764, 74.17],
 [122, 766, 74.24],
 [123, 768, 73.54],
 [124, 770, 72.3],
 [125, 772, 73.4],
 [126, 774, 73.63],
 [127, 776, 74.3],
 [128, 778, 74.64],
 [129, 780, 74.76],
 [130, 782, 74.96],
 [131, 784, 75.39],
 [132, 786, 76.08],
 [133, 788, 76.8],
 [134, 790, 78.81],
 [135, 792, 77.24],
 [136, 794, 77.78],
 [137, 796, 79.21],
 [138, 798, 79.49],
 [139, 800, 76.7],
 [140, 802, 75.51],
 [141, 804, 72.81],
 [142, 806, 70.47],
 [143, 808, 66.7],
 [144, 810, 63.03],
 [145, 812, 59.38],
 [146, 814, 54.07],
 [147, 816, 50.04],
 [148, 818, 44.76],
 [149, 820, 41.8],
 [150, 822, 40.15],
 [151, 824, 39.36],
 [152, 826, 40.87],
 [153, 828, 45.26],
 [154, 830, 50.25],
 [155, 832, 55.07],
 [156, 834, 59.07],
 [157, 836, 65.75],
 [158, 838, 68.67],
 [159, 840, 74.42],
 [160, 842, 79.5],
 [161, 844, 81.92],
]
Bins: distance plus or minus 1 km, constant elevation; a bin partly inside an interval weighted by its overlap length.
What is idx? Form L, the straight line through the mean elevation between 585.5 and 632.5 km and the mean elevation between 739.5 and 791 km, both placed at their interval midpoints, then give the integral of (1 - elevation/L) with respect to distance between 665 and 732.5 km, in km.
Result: 4.01 km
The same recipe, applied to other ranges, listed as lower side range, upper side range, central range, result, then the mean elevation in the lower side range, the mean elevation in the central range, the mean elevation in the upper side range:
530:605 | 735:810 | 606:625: 1.8 km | 74.5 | 67.4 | 73.9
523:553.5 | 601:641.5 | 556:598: -4.7 km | 70.8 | 77.6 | 68.7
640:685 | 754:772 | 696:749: 2.1 km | 69.6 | 68.9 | 73.1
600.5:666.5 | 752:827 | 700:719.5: 0.7 km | 69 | 66.1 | 68.2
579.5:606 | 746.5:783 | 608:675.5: 6.3 km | 77.6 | 69.3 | 73.5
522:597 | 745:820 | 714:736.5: 0.9 km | 74.4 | 69.1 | 71.2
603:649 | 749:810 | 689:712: 1.5 km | 68.6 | 66.7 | 74.2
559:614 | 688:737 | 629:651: 0.8 km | 75.5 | 69.7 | 67.9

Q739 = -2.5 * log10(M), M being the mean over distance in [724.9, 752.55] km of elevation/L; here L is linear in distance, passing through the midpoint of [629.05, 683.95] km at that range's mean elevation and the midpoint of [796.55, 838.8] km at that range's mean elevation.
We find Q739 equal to -0.12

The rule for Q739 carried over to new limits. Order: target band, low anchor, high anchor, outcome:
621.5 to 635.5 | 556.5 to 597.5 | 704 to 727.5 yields 0.064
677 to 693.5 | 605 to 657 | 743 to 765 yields 0.021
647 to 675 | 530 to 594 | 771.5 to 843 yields 0.016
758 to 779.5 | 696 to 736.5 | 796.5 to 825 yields -0.164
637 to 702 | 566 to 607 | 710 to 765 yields 0.071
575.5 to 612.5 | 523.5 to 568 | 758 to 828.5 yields -0.105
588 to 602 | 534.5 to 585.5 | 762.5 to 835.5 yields -0.031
